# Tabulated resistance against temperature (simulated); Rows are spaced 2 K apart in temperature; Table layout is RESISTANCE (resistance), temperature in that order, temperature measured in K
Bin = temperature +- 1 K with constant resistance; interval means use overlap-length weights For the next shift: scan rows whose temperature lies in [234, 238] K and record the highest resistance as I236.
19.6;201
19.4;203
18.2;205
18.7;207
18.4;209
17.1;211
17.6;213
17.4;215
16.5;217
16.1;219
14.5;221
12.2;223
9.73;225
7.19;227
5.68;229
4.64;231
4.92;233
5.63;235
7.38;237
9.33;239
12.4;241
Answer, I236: 7.38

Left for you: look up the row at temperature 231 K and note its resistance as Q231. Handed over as 4.64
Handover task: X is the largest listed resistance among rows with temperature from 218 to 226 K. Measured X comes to 16.1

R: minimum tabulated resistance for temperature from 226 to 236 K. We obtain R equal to 4.64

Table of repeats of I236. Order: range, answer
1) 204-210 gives 18.7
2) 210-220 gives 17.6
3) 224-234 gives 9.73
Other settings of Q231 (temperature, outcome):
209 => 18.4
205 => 18.2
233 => 4.92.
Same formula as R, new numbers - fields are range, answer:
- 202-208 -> 18.2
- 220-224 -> 12.2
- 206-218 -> 16.5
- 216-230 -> 5.68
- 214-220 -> 16.1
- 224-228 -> 7.19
